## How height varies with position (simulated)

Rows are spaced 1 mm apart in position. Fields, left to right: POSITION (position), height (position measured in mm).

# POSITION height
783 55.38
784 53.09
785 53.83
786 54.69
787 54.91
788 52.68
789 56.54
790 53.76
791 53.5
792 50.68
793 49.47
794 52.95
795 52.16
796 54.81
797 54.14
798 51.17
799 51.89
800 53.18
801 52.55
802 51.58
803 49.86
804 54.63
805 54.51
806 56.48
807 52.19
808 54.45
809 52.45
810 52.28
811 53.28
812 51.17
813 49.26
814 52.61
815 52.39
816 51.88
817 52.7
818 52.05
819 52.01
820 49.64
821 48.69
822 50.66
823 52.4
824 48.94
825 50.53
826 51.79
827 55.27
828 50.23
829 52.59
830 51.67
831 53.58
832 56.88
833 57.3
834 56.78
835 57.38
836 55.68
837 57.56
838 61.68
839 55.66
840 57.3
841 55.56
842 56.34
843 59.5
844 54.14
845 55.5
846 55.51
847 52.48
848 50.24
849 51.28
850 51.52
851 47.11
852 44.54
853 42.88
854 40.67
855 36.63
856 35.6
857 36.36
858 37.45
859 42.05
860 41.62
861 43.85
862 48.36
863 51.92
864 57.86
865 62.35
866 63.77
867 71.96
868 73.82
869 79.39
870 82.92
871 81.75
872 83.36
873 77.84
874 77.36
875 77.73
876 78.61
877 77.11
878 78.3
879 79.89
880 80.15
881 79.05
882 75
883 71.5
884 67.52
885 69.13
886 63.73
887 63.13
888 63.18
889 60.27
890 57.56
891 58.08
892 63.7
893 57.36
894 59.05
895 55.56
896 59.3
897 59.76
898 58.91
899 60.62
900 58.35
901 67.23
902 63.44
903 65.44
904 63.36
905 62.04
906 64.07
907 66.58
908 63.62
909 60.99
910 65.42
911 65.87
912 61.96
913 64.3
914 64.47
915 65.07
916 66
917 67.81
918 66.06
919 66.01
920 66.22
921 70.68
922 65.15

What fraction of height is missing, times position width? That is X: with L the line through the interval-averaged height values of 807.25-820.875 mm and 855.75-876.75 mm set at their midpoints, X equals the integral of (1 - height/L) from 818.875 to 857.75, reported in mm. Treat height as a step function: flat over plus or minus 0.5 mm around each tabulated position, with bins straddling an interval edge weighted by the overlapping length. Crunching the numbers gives 3.6 mm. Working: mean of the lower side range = 51.9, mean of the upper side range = 62.7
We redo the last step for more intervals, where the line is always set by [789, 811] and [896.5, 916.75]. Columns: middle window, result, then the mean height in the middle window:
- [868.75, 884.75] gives -4.59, 77.8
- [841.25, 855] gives 1.70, 50.5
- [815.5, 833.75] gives 1.03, 52.2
